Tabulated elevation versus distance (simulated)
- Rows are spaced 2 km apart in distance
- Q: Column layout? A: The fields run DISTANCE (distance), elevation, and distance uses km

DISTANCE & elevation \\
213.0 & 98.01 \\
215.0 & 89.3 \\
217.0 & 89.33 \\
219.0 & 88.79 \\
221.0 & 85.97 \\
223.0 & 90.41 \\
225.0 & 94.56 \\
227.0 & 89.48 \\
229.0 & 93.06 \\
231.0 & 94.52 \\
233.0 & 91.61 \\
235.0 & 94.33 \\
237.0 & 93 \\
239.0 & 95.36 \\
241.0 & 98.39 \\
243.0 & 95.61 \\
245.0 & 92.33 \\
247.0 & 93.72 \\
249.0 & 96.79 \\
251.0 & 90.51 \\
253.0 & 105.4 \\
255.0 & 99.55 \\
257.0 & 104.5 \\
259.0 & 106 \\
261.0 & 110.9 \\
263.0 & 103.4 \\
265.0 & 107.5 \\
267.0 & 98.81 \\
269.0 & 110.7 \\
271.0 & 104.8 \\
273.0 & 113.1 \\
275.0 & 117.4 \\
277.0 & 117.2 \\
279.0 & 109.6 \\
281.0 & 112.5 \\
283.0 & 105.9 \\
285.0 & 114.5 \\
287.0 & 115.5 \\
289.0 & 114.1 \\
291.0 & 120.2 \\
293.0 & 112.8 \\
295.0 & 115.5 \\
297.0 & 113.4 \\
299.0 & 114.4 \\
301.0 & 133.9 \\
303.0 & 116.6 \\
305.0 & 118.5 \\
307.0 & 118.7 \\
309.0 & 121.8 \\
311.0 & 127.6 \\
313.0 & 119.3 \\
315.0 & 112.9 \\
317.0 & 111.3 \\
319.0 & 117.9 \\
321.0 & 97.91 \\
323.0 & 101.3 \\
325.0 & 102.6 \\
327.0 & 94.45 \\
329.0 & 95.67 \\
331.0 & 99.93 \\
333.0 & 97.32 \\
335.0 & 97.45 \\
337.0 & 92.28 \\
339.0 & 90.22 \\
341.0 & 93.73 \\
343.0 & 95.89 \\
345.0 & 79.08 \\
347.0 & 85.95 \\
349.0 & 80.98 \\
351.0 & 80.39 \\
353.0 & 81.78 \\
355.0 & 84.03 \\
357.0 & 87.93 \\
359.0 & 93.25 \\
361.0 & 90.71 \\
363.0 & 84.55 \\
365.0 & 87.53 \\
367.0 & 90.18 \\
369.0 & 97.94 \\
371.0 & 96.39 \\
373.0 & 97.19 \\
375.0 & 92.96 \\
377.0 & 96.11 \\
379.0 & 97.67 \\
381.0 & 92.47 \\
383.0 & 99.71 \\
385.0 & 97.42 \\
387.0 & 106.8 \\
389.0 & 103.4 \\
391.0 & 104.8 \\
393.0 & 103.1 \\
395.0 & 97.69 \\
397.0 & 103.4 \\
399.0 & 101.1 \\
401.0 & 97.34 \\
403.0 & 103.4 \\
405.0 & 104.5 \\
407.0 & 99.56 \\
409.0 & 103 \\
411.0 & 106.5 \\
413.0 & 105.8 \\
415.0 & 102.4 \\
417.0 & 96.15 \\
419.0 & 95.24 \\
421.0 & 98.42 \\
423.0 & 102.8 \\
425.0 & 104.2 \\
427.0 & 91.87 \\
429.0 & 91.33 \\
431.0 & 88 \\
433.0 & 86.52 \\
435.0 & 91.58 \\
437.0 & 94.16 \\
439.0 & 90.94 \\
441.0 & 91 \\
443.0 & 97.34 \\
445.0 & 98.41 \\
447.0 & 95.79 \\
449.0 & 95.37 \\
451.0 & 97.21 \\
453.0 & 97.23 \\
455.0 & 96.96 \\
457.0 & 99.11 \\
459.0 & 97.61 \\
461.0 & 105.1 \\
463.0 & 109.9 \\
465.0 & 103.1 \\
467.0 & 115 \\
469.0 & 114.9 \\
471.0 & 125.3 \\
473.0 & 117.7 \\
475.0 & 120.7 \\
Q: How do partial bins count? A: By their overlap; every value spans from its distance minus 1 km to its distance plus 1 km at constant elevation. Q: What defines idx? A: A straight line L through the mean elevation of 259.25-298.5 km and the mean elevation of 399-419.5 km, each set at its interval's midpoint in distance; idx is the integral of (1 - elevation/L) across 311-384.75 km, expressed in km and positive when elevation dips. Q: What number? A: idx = 7.5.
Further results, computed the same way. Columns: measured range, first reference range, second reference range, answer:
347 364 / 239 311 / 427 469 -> 3.00 km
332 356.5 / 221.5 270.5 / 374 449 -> 2.45 km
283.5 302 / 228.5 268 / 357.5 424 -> -3.48 km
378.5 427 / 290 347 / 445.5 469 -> 1.34 km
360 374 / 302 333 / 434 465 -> 1.75 km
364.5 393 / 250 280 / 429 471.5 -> 1.23 km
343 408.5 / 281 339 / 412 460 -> 5.31 km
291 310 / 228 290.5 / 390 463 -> -3.04 km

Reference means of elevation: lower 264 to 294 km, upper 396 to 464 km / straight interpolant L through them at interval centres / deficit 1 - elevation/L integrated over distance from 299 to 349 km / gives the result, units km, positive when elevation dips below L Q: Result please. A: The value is 1.4 km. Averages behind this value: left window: 112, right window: 98.2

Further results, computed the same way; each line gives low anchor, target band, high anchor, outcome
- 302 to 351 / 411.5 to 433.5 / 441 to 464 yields 0.57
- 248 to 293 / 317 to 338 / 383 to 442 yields 0.84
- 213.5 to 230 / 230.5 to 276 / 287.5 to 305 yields 0.48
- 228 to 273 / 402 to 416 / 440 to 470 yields -0.42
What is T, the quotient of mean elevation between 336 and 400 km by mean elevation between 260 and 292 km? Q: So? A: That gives 0.8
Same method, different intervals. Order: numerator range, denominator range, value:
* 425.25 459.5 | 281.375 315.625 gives 0.80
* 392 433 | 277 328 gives 0.87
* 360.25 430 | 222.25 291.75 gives 0.96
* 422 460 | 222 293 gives 0.92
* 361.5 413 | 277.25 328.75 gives 0.87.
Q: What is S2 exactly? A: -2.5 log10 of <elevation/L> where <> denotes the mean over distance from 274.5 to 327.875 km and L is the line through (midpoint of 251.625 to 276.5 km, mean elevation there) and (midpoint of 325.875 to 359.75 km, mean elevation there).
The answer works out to -0.15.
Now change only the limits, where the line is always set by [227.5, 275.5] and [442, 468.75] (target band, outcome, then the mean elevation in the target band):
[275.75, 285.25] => -0.12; 112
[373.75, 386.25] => 0.05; 96.3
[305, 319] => -0.18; 119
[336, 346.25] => 0.12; 90.1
